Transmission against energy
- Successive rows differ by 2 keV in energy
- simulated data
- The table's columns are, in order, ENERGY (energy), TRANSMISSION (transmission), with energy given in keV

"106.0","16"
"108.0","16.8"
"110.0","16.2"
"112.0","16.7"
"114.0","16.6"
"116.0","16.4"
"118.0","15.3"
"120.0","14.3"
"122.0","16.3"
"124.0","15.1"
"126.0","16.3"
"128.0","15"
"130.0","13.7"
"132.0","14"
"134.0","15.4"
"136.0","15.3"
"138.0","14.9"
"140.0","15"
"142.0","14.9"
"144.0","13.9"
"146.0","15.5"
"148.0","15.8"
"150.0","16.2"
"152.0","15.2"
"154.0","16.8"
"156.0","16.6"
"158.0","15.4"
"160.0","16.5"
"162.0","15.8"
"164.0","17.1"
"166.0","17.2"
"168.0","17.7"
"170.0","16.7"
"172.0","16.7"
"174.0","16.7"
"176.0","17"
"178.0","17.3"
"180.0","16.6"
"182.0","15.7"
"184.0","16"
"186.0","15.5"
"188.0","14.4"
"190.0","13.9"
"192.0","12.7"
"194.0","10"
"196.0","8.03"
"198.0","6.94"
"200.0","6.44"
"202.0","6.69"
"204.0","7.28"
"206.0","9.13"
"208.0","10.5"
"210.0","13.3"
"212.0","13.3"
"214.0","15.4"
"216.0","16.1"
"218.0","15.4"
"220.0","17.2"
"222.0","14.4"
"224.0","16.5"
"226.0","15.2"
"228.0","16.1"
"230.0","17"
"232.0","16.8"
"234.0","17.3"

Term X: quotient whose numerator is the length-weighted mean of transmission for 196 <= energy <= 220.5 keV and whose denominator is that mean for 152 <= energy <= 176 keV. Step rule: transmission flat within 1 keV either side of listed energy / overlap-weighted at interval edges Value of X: 0.68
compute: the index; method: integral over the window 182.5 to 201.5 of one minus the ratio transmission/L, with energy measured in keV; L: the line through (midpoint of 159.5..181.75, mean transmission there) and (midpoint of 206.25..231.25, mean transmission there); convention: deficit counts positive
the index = 5.3 keV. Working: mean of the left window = 16.8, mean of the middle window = 11.5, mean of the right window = 14.9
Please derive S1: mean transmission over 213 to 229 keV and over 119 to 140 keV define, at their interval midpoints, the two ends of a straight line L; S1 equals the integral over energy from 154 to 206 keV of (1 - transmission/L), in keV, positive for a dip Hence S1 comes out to 4.8 keV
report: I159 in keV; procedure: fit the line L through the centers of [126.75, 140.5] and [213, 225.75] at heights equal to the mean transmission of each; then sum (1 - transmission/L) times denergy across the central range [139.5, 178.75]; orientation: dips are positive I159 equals -2.92 keV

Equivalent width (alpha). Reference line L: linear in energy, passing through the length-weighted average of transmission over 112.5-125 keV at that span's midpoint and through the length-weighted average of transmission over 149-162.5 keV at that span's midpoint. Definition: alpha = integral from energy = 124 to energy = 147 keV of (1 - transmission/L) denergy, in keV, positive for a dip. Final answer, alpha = 1.4 keV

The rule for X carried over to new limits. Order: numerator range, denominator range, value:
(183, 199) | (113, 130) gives 0.78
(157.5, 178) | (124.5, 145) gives 1.13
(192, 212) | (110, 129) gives 0.58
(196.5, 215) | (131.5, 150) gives 0.65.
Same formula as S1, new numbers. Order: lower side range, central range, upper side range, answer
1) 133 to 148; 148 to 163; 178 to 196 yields -1.3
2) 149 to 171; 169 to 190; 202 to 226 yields -1.1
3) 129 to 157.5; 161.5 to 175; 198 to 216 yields -3.6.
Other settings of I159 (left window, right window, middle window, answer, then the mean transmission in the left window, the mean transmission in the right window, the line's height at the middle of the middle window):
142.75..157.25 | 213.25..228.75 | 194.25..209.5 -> 7.4 keV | 15.7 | 15.8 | 15.8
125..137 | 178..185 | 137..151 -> 0.1 keV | 15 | 16.3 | 15.3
